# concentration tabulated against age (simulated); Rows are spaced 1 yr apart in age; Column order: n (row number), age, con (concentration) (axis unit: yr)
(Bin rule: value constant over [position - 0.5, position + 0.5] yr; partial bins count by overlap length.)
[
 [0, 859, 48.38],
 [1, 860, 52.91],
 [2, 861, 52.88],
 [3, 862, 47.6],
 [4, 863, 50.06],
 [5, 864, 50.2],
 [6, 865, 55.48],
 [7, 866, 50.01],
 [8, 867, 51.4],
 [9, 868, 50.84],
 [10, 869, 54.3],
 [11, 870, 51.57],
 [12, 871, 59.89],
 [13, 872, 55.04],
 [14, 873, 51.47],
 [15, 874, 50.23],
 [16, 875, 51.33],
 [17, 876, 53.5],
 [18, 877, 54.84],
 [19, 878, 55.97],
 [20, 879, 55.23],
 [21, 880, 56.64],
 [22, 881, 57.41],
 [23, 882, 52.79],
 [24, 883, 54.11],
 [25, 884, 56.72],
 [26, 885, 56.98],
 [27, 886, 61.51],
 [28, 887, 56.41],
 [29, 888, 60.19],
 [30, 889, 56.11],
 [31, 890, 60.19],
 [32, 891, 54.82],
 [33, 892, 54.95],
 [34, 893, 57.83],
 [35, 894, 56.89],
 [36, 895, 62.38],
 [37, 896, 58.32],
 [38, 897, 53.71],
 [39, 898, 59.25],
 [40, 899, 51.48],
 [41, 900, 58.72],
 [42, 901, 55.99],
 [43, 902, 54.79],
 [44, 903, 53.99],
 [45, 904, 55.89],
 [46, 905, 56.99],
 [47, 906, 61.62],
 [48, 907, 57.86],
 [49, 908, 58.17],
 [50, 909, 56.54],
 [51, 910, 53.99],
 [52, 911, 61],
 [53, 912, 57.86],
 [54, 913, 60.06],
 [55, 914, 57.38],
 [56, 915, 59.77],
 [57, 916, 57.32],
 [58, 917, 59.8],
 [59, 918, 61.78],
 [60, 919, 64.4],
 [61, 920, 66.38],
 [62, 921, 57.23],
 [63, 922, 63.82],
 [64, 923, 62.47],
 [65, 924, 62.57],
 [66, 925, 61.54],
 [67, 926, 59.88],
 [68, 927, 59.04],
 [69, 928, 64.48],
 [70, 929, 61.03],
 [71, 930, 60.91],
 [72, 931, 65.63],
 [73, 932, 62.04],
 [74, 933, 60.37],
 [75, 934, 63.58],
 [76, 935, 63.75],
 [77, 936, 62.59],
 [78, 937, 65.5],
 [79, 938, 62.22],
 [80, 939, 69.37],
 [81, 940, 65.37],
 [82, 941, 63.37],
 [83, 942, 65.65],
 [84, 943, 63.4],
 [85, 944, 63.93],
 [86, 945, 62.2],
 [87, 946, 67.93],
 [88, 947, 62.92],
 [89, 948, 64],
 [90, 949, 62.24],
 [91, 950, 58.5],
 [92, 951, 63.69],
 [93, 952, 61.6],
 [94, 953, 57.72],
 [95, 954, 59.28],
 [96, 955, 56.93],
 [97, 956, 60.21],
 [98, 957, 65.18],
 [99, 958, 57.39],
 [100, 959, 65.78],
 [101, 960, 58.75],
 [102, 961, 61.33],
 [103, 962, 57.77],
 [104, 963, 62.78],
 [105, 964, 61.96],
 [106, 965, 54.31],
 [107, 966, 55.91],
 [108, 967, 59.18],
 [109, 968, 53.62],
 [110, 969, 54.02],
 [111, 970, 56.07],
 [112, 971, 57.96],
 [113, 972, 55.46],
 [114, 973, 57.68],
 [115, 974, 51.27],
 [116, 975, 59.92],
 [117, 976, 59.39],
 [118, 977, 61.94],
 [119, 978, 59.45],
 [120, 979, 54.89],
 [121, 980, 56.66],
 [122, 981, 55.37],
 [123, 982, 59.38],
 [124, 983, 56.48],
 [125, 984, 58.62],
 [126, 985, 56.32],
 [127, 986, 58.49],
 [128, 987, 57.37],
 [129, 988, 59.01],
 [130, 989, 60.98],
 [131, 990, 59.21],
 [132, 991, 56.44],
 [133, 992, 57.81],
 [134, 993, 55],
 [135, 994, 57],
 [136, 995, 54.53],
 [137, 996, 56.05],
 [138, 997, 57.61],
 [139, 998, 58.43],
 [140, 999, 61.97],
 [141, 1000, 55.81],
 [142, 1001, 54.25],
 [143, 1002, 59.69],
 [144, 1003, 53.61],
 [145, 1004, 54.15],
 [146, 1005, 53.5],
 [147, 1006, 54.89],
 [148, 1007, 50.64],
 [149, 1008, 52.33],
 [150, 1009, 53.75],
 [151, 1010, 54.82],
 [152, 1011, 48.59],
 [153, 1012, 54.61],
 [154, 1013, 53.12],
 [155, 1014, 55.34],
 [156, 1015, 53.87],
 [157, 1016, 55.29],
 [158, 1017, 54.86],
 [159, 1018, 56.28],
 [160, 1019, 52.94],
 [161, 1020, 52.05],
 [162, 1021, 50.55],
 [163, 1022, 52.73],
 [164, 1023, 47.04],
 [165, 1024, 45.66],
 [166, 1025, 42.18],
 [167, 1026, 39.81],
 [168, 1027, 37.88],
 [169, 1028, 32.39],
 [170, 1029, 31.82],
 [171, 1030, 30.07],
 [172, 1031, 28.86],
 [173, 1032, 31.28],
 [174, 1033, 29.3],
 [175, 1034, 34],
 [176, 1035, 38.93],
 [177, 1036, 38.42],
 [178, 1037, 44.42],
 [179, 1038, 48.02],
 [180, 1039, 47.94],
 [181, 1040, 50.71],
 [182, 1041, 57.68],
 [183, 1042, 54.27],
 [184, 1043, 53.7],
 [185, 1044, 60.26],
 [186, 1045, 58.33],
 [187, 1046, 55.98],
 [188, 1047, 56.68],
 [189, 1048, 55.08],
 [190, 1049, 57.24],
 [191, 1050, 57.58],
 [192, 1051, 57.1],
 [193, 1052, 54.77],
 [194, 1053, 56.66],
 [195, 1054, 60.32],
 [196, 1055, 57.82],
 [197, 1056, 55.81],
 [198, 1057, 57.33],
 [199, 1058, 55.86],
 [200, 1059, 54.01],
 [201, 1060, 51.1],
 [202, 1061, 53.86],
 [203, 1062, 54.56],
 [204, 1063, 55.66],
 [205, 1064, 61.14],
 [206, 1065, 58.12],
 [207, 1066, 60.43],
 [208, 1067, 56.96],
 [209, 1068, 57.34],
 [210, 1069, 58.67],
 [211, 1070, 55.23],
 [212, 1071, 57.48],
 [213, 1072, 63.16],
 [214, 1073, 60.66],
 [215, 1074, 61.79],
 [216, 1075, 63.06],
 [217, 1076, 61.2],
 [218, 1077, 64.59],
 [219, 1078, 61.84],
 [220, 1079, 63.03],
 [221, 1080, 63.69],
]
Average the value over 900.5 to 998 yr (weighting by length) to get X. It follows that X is 59.7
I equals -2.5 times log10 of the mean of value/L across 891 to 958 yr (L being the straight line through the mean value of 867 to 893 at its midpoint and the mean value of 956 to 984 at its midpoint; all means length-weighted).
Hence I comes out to -0.07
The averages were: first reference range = 55.3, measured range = 60.5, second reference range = 58.2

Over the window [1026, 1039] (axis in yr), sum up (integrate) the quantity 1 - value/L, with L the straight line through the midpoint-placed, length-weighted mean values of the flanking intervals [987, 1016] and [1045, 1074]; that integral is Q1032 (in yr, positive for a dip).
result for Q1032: 4.7 yr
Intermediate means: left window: 55.6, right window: 57.1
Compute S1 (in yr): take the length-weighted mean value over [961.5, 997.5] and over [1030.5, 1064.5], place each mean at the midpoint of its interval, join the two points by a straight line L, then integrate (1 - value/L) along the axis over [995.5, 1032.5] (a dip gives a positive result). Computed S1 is 3.22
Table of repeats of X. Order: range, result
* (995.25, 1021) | 54.7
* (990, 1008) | 56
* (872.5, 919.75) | 57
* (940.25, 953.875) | 62.8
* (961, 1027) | 55.3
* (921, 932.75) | 61.9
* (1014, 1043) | 44.6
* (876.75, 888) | 56.4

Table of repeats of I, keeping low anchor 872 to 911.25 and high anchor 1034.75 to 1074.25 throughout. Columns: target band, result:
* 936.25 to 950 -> -0.149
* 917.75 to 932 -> -0.113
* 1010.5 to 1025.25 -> 0.075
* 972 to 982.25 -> -0.032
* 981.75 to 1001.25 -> -0.036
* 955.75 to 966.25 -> -0.081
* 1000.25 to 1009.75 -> 0.029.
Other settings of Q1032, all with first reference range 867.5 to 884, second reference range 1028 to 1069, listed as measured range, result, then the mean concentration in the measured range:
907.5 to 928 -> -2.62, 60.2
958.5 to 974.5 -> -1.62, 57.7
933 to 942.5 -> -2.05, 64.4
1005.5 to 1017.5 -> -0.45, 53.5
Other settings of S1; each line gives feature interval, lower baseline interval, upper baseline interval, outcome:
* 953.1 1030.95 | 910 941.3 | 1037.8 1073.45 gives 6.0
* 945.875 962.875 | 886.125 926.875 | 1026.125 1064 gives -1.8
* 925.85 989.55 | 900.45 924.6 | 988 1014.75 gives -3.3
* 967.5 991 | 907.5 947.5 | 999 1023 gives -0.2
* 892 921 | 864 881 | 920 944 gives 0.4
